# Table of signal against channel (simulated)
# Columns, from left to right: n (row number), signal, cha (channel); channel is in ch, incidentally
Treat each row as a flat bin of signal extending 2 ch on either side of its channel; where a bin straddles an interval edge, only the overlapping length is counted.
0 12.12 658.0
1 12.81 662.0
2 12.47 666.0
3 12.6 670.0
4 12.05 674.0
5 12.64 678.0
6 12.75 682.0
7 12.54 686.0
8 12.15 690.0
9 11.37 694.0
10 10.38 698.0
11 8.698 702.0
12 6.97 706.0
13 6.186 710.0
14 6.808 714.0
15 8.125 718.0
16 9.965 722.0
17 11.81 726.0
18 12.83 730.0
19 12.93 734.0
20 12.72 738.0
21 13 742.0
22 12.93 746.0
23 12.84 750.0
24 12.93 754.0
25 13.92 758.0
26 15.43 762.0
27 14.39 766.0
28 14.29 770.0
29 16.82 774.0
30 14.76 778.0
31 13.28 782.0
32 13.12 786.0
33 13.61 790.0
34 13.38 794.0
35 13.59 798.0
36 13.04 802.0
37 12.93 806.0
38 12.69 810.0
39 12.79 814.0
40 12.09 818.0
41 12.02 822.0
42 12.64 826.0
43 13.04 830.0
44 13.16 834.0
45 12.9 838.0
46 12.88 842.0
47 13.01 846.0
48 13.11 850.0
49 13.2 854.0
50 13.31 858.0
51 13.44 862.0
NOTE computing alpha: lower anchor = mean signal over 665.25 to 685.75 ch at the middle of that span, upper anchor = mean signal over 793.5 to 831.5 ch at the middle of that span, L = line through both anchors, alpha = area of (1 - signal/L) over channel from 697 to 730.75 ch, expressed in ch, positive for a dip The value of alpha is 9.9 ch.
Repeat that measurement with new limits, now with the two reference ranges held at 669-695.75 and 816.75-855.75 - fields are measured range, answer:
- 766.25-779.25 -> -2.7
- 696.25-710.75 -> 4.9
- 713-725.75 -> 3.6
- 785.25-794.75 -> -0.6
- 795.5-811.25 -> -0.5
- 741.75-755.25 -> -0.4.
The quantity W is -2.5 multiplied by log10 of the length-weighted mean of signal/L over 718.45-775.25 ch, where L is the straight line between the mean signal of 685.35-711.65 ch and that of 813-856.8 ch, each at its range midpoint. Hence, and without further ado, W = -0.21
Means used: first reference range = 9.66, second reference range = 12.8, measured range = 13.2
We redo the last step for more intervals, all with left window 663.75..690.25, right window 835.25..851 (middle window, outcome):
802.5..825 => 0.03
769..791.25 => -0.12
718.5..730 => 0.16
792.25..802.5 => -0.04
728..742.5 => -0.02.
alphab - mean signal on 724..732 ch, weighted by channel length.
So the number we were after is 12.3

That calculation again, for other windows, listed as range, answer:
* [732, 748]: 12.9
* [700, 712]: 7.28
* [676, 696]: 12.3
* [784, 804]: 13.3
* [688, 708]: 9.91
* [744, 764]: 13.6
